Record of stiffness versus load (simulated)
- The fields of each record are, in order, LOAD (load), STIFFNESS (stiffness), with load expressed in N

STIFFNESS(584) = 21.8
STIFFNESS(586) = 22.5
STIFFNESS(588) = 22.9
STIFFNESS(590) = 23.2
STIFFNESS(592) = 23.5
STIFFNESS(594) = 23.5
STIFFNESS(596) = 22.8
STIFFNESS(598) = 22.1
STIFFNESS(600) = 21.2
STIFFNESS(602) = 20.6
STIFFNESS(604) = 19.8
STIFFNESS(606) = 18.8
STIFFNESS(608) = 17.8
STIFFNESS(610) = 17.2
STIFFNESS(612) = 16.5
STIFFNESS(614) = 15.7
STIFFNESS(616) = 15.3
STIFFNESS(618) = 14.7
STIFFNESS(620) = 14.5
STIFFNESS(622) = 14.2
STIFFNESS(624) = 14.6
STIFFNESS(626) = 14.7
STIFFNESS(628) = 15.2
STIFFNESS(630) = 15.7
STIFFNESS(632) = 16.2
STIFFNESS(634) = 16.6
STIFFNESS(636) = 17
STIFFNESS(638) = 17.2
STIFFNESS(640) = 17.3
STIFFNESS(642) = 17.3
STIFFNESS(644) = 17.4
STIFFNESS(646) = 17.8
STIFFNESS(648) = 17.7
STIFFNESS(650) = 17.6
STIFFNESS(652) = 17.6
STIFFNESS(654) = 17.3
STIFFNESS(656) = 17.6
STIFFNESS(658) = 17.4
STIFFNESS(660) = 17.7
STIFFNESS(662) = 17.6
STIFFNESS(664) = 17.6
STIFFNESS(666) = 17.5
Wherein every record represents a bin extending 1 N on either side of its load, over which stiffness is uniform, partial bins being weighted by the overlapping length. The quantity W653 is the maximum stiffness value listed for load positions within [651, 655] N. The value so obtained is 17.6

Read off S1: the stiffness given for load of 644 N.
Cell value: 17.4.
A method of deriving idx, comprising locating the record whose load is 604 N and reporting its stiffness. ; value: 19.8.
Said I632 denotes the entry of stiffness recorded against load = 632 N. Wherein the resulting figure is 16.2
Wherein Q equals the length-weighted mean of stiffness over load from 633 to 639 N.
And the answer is 16.9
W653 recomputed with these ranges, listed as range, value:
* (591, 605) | 23.5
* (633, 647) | 17.8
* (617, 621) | 14.7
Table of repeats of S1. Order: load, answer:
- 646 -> 17.8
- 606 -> 18.8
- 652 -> 17.6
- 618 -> 14.7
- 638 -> 17.2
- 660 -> 17.7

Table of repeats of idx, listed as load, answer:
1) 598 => 22.1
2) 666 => 17.5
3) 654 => 17.3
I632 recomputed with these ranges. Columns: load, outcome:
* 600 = 21.2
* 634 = 16.6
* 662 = 17.6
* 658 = 17.4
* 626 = 14.7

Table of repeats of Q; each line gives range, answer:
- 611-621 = 15.3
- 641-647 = 17.5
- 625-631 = 15.2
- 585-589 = 22.7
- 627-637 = 16.1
